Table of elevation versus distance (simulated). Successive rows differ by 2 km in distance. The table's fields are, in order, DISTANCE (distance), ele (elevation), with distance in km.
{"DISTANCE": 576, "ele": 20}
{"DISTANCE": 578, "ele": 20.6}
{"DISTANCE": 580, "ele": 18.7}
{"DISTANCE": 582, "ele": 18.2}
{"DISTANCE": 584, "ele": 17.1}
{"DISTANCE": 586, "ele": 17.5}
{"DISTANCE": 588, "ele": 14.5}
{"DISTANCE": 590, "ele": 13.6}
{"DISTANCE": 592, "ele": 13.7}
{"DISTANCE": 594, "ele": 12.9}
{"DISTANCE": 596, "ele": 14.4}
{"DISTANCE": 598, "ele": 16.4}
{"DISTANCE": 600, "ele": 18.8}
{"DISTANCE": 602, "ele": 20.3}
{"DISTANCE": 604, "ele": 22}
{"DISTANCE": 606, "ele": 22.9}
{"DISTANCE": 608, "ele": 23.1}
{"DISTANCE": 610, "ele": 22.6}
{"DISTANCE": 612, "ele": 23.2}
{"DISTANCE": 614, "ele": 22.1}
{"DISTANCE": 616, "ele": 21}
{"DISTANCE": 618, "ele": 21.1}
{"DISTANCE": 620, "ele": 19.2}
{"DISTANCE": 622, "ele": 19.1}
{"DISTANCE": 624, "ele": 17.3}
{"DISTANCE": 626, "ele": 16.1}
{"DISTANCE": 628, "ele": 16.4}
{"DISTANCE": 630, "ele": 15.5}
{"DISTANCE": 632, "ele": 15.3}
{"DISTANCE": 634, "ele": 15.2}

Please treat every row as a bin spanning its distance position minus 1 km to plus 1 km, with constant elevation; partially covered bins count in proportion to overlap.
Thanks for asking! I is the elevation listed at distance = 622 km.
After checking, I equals 19.1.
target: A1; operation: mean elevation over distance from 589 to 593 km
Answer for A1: 13.6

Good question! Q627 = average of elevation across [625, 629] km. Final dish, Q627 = 16.2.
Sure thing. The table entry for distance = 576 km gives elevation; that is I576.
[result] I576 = 20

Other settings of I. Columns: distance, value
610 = 22.6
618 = 21.1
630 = 15.5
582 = 18.2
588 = 14.5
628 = 16.4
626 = 16.1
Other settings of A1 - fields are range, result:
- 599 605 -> 20.4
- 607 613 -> 23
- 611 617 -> 22.1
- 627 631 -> 15.9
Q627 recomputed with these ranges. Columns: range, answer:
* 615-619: 21.1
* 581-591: 16.2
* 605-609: 23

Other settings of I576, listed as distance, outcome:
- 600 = 18.8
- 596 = 14.4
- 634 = 15.2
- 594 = 12.9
